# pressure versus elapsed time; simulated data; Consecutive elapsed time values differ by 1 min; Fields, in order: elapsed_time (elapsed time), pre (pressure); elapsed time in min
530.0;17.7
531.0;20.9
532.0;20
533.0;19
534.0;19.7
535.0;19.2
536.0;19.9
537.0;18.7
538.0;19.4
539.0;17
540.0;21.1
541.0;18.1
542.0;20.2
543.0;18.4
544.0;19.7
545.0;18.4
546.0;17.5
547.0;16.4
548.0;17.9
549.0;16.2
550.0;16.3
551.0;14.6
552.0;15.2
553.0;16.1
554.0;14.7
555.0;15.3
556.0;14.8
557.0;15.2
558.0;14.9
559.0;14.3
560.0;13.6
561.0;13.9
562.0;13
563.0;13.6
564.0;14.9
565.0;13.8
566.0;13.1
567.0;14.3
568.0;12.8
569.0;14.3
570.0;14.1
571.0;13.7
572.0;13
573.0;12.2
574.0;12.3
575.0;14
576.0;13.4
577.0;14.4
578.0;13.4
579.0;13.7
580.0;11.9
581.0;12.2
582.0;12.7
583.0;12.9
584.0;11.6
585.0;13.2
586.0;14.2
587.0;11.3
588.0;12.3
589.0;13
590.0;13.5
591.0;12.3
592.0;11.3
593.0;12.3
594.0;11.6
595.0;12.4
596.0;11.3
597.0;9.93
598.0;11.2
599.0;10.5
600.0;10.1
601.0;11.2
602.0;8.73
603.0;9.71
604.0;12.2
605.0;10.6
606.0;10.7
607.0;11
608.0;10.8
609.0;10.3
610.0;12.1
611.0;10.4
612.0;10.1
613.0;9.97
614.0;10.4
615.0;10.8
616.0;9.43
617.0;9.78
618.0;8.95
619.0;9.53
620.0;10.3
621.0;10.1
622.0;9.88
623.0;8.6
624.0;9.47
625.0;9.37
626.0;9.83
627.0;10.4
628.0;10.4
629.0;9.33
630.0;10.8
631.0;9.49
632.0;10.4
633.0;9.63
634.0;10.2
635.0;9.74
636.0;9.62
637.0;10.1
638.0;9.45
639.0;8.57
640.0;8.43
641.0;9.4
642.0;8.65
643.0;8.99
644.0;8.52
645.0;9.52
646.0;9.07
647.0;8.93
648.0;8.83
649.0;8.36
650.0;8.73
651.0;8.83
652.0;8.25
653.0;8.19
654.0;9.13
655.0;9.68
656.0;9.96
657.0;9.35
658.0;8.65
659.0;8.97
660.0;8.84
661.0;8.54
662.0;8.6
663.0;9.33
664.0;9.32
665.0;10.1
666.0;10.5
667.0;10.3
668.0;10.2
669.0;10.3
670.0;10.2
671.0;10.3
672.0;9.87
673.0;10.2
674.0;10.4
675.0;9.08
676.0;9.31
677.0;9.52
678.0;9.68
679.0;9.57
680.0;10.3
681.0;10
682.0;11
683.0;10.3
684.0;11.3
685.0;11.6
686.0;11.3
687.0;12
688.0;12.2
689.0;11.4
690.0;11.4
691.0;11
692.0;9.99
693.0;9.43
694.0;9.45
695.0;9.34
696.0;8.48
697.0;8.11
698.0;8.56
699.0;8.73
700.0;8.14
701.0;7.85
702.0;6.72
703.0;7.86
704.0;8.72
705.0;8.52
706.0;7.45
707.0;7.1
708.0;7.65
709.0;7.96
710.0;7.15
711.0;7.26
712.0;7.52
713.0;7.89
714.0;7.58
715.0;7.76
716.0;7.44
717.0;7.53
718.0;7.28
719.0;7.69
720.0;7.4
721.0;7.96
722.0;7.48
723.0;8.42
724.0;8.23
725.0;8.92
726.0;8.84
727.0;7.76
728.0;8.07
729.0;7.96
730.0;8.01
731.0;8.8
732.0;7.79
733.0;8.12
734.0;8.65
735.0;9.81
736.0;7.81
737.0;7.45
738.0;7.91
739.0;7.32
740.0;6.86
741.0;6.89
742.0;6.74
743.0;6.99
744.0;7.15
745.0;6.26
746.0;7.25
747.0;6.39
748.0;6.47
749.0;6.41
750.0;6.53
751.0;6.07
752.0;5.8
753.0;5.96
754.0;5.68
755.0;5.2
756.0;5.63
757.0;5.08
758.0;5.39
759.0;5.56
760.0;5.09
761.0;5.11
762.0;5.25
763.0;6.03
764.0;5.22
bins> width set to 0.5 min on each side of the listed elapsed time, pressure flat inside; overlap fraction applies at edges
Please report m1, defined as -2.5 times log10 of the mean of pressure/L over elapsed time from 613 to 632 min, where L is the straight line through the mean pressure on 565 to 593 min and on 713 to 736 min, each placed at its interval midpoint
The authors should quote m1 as 0.17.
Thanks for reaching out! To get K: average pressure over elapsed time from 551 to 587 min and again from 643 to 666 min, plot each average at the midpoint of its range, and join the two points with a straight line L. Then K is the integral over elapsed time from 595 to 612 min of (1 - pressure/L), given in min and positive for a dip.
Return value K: 1.6 min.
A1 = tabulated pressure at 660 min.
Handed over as 8.84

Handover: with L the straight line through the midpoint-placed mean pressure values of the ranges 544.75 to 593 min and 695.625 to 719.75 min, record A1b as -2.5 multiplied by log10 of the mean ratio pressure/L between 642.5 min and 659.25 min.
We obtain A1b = 0.15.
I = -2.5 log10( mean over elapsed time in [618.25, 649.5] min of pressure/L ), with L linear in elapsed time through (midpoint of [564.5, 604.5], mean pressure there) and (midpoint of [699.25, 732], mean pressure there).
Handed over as 0.13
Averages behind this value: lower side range 12.4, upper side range 7.85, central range 9.48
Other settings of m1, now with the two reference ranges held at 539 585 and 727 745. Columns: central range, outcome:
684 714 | 0.03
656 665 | 0.19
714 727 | 0.06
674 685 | -0.01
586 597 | 0.13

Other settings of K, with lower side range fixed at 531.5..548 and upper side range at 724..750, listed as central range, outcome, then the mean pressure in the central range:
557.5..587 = 6.3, 13.4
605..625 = 6.1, 10.1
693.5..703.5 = 1.5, 8.32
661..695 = 2.1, 10.2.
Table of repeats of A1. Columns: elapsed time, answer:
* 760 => 5.09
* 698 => 8.56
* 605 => 10.6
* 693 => 9.43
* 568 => 12.8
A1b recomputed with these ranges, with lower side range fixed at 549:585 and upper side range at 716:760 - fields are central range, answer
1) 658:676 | 0.03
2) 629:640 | 0.16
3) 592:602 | 0.15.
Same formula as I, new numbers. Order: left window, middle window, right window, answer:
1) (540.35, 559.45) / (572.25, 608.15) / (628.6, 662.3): 0.129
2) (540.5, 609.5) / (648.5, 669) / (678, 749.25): 0.135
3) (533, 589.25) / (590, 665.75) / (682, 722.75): 0.225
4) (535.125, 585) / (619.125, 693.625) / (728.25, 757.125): 0.107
